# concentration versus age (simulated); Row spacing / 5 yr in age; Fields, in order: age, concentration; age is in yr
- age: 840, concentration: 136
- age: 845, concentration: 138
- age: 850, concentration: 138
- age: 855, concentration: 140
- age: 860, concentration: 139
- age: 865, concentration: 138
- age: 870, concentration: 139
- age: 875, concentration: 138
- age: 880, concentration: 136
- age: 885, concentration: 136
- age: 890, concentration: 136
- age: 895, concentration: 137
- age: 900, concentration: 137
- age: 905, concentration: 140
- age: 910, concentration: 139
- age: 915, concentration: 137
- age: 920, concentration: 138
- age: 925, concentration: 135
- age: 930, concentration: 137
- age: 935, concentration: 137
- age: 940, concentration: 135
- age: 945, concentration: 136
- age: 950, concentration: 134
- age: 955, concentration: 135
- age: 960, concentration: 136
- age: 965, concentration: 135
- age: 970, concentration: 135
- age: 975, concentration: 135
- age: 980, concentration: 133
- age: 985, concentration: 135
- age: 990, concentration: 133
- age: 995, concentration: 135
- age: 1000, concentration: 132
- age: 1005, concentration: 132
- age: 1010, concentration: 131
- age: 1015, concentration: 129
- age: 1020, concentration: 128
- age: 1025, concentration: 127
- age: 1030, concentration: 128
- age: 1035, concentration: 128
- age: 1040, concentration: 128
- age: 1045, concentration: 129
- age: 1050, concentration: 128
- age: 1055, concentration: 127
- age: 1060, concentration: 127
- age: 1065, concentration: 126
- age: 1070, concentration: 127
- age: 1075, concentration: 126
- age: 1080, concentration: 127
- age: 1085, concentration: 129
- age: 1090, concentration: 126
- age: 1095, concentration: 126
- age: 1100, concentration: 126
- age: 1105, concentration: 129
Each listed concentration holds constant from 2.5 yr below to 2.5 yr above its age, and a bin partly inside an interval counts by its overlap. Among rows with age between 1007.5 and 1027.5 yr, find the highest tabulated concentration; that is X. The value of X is 131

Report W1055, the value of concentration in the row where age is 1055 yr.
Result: 127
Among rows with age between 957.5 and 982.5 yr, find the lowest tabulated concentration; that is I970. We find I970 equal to 133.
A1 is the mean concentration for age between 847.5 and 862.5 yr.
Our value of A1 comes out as 139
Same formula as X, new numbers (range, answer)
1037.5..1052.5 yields 129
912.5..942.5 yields 138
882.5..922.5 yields 140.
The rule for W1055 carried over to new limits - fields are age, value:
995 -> 135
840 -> 136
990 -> 133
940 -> 135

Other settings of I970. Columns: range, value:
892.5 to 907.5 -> 137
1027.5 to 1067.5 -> 126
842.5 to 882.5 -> 136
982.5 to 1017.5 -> 129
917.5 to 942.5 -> 135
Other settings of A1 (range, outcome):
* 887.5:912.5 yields 138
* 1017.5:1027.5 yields 128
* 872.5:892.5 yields 136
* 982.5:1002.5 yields 134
